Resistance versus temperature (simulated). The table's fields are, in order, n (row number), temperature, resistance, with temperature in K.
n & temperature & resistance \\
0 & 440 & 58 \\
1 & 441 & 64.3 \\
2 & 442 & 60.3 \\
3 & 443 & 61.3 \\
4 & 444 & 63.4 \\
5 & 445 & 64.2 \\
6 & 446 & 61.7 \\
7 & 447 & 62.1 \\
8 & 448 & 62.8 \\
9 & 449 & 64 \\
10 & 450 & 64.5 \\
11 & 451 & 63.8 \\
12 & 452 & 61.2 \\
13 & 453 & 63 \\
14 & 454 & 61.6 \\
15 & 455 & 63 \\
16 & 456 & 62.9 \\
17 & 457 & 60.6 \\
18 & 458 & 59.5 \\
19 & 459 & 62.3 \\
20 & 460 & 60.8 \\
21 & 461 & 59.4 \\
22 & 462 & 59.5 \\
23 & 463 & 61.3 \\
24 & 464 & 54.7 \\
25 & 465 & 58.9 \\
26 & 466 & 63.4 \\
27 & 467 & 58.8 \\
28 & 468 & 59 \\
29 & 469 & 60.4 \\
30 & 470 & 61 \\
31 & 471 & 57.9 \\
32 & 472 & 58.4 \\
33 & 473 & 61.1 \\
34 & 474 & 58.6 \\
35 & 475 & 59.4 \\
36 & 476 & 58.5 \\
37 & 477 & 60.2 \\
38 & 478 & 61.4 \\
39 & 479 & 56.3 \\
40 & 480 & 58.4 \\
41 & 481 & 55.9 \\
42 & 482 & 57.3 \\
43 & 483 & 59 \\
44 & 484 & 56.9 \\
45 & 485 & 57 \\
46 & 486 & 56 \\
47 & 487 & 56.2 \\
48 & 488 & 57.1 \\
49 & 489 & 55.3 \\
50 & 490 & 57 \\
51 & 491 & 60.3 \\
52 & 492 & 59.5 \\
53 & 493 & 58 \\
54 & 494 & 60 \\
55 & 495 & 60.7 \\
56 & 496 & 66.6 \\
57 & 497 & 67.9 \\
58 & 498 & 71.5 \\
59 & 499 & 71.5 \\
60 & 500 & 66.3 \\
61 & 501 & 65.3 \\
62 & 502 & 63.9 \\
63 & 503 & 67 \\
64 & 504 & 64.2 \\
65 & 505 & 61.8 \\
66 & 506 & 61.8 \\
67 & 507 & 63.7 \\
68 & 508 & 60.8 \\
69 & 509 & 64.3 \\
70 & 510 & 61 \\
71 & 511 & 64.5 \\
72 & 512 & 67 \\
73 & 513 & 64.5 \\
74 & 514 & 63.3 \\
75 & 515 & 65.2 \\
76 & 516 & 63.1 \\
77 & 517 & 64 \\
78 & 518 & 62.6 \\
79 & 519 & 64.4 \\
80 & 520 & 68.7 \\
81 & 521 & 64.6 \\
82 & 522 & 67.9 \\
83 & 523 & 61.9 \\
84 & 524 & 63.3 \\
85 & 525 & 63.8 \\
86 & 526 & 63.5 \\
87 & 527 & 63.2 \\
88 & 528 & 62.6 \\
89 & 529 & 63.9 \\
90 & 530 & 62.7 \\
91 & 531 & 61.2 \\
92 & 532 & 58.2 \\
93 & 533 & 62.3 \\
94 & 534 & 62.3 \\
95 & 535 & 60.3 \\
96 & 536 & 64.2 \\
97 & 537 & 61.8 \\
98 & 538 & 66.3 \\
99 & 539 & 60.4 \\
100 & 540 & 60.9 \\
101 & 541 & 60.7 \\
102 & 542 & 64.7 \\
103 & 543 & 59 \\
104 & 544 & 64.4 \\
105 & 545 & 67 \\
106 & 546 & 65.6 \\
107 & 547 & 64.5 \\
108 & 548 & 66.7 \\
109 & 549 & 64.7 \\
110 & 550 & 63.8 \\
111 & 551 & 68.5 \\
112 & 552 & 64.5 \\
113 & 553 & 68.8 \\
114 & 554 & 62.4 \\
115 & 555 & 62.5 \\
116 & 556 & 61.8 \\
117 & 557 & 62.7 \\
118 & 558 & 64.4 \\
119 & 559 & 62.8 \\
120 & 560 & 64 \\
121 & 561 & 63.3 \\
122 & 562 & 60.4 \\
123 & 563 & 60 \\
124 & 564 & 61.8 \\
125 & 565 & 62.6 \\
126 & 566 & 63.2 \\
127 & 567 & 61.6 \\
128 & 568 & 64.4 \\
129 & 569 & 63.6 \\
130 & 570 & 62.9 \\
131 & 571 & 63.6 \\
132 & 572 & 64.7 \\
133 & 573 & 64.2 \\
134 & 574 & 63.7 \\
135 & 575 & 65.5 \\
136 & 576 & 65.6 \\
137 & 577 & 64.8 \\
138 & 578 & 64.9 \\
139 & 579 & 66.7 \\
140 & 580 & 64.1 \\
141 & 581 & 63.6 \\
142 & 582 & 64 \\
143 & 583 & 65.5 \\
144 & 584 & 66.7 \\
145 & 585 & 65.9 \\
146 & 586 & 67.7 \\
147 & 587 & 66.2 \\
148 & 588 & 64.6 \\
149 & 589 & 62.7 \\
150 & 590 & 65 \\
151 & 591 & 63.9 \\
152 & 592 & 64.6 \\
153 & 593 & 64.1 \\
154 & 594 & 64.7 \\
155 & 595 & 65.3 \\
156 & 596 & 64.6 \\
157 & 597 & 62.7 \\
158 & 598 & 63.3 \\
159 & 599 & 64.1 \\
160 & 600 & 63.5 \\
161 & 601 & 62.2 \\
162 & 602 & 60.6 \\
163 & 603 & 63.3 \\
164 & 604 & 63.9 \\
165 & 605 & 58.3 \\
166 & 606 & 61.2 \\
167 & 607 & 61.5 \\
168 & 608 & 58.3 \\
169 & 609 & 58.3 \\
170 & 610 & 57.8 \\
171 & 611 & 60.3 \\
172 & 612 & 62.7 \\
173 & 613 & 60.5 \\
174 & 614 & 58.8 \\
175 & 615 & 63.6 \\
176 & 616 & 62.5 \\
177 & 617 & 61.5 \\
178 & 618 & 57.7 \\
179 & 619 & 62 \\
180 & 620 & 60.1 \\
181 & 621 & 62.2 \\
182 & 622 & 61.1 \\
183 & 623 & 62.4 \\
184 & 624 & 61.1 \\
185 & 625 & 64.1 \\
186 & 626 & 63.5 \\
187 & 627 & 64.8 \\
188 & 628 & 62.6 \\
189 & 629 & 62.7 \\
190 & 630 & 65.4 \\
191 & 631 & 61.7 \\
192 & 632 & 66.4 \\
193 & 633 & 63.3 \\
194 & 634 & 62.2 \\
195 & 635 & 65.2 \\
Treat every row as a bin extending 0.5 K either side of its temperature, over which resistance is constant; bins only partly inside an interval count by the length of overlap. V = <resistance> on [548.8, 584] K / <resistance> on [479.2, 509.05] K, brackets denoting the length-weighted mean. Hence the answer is 1.04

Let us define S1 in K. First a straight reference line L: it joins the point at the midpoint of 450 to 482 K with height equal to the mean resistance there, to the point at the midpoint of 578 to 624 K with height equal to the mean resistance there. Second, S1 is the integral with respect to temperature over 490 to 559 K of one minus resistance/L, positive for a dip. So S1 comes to -2.8 K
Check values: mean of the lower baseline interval 60.1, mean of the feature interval 63.7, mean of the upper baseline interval 62.8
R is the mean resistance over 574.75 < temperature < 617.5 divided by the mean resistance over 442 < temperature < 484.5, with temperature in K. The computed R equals 1.05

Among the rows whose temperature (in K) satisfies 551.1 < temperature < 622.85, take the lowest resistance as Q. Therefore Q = 57.7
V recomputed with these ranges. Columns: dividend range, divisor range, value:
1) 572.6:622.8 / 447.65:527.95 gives 1.02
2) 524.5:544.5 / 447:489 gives 1.04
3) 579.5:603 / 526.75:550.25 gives 1.02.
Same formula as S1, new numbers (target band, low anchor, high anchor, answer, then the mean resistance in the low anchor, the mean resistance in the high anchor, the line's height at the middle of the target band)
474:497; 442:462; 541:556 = 1.6 K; 62.1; 64.6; 63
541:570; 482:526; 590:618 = -0.6 K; 62.7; 62.1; 62.4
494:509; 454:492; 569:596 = -1.1 K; 59.1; 64.8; 60.6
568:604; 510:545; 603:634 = -1.2 K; 63.3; 61.7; 62.3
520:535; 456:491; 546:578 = -0.3 K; 58.8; 63.9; 61.9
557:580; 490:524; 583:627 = -0.2 K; 64.1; 62.6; 63.1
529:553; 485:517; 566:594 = 0.1 K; 62.7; 64.6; 63.7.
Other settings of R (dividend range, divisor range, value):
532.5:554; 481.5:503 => 1.04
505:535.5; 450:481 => 1.05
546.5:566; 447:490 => 1.07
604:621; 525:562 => 0.96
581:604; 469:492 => 1.10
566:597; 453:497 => 1.09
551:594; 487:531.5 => 1.01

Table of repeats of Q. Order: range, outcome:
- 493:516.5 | 58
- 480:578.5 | 55.3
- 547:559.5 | 61.8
